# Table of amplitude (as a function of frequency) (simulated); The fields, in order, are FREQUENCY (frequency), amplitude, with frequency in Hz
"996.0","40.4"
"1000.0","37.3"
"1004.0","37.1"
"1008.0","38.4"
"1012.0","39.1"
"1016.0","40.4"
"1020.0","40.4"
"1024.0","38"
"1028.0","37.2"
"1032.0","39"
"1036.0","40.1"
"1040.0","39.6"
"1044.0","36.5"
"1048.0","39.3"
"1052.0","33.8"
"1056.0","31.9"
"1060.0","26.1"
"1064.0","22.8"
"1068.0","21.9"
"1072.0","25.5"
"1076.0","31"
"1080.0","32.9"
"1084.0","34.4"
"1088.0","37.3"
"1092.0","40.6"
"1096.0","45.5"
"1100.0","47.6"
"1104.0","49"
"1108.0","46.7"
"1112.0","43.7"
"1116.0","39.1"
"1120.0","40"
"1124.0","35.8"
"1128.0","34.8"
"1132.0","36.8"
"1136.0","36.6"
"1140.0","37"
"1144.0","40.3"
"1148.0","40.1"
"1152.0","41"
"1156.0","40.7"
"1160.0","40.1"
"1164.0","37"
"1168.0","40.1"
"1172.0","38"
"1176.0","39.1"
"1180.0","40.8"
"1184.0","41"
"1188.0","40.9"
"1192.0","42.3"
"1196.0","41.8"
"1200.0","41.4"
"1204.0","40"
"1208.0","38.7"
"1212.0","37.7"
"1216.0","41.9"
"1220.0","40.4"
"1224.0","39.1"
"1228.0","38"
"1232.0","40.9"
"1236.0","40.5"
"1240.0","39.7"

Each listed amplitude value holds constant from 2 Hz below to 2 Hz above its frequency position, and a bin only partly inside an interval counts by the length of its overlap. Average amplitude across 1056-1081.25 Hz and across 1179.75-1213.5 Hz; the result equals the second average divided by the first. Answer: 1.5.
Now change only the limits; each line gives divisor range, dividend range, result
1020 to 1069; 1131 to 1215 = 1.15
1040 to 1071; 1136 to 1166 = 1.28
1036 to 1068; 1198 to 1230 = 1.22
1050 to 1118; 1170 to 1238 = 1.12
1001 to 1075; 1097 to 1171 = 1.16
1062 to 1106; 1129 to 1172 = 1.10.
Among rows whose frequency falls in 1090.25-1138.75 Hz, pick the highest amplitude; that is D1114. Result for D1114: 49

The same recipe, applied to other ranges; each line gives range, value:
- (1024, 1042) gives 40.1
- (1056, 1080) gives 32.9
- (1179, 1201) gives 42.3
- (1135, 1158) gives 41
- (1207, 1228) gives 41.9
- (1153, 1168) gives 40.7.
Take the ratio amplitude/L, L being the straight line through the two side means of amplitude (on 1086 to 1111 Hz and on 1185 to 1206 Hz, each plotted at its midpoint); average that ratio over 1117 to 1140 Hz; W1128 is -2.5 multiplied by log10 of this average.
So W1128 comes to 0.18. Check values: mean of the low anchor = 44.4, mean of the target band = 36.9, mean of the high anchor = 41.3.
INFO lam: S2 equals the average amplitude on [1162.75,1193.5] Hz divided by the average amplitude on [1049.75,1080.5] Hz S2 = 1.42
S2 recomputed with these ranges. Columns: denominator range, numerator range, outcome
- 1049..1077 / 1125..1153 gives 1.36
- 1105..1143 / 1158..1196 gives 1.02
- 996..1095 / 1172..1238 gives 1.14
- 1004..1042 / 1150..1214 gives 1.03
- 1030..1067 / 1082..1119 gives 1.25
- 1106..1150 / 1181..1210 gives 1.04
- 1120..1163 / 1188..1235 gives 1.05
